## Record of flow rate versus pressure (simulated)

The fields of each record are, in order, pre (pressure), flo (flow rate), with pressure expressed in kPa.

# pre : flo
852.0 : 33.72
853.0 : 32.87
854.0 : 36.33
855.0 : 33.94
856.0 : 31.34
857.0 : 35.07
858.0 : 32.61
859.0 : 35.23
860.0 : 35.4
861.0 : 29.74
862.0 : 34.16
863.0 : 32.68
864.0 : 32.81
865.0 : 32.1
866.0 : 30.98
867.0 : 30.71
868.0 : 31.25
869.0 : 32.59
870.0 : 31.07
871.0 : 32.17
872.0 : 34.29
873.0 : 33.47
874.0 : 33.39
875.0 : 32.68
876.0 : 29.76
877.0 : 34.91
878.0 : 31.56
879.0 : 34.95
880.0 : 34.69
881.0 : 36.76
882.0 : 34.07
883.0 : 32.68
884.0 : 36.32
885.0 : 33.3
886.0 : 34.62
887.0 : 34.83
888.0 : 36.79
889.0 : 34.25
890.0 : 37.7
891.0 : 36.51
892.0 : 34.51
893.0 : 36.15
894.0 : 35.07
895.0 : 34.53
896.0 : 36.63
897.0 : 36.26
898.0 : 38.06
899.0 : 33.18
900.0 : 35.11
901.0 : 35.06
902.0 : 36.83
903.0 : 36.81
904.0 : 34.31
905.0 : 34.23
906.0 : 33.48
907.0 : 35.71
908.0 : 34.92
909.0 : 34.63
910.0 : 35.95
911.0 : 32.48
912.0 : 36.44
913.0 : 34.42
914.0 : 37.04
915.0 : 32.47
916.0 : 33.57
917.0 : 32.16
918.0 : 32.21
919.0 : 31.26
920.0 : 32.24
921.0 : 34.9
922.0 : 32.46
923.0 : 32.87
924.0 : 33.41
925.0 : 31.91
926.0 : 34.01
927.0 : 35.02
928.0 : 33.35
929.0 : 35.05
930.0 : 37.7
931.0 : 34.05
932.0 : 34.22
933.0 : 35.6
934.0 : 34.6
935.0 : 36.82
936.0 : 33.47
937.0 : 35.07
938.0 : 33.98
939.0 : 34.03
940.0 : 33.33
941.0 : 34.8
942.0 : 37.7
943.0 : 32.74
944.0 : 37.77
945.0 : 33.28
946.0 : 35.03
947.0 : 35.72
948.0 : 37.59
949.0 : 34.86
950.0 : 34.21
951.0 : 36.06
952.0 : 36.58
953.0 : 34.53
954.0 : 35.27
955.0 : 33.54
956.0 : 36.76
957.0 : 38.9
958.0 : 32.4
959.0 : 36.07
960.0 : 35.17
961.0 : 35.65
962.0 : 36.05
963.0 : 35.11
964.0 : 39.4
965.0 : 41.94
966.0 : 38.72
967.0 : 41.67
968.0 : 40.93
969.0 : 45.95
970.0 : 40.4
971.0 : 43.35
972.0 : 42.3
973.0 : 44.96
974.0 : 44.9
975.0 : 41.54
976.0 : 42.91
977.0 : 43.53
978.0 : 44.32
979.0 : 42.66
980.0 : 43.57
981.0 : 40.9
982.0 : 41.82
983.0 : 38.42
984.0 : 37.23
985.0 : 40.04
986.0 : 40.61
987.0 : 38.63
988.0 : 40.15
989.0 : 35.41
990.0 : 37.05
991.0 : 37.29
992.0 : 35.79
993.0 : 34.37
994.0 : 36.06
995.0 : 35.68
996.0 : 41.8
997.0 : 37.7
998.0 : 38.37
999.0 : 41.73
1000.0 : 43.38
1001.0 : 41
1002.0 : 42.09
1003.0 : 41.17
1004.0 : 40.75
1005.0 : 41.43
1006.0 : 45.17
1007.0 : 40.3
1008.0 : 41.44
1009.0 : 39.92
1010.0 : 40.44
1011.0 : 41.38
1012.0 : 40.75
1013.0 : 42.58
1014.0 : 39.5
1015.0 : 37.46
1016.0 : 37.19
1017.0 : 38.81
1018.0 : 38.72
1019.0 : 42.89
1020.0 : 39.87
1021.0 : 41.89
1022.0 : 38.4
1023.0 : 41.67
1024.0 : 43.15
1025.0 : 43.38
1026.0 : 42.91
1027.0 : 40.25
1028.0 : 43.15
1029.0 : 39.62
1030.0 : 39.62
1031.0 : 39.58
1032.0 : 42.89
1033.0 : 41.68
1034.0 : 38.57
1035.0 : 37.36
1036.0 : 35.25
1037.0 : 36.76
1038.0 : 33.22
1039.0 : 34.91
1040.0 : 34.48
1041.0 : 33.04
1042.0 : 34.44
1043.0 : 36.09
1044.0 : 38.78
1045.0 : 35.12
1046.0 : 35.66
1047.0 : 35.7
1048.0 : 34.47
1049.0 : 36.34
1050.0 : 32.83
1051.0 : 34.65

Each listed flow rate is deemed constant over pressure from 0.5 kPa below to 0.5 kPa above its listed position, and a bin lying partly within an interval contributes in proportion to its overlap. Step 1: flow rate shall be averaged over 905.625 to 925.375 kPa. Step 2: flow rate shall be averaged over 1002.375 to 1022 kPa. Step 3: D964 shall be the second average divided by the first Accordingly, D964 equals 1.2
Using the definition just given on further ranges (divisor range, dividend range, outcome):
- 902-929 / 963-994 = 1.19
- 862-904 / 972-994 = 1.18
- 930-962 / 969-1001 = 1.15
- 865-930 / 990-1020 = 1.16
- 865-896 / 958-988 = 1.19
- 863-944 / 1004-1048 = 1.14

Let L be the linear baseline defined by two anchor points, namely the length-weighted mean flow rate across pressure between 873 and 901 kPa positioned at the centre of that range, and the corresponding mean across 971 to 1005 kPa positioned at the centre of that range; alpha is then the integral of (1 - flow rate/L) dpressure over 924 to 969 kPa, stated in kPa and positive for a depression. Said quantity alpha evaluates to 2.7 kPa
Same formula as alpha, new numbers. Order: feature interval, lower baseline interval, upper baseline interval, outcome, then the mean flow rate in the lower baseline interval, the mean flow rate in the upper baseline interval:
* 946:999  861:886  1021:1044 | -3.1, 33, 38.7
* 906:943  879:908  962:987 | 3.3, 35.3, 41.4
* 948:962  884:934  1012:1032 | 0.6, 34.7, 40.6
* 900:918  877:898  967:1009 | 0.8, 35.2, 40.7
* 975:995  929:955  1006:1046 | -1.2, 35.1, 39.2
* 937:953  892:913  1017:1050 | 0.5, 35.3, 38.4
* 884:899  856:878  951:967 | -0.8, 32.7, 36.6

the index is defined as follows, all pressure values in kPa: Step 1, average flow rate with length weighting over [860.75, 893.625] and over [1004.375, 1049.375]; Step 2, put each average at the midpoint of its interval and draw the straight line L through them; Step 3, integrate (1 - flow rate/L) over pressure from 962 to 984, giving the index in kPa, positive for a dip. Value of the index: -2.7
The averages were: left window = 33.6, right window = 39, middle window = 41.6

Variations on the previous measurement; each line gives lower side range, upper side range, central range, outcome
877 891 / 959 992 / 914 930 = 1.6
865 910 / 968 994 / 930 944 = 1.0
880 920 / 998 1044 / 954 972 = -0.5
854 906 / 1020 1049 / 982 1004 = -1.0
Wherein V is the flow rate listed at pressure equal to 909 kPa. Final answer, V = 34.63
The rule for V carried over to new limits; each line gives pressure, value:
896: 36.63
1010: 40.44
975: 41.54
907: 35.71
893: 36.15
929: 35.05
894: 35.07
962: 36.05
